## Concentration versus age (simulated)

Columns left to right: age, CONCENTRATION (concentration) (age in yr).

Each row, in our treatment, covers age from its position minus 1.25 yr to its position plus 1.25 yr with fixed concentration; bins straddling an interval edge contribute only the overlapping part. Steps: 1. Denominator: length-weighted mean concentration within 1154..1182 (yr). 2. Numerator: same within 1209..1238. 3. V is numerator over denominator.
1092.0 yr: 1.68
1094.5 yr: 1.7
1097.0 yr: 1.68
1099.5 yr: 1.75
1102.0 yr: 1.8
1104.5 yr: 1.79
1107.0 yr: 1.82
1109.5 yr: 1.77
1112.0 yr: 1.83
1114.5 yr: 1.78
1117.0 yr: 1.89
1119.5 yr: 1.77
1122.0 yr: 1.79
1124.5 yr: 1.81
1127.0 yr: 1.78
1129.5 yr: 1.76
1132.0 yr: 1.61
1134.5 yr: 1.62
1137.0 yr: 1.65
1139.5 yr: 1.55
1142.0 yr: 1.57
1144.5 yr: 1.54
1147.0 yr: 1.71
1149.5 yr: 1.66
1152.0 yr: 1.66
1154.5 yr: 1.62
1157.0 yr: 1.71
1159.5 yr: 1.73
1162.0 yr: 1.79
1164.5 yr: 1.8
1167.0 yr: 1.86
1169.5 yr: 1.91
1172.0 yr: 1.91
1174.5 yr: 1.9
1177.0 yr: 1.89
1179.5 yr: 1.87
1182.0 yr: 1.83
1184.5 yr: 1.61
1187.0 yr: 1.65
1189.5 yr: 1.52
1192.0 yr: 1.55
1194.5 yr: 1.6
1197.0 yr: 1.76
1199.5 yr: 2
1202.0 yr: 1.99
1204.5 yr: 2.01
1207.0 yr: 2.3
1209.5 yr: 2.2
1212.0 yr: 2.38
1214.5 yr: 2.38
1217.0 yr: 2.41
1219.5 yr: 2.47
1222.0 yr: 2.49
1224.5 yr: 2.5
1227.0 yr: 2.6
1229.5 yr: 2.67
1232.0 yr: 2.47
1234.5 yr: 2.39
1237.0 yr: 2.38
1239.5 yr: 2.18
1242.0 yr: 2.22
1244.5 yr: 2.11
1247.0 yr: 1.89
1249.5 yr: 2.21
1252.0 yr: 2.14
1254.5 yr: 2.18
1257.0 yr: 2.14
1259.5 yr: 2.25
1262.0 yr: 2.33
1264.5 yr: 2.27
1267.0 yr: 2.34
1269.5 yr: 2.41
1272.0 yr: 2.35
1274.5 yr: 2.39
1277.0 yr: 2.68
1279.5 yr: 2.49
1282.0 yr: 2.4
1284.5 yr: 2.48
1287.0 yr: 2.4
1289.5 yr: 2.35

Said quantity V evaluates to 1.34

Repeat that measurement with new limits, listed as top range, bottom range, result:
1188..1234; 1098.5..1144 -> 1.26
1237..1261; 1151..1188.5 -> 1.21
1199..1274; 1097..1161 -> 1.33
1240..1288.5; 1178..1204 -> 1.31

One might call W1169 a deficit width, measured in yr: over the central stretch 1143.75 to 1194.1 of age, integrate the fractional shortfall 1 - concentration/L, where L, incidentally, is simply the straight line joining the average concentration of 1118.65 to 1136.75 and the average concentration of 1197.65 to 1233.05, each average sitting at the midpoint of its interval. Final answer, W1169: 6.9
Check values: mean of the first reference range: 1.73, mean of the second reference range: 2.34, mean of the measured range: 1.74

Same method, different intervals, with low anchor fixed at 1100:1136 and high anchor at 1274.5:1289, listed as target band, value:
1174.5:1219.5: 3.5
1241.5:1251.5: 1.0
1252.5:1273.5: 1.0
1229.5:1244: -0.4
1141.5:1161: 2.6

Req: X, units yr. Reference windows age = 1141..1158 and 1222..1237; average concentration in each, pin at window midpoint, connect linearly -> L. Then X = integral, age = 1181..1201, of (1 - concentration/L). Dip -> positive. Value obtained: 3.8 yr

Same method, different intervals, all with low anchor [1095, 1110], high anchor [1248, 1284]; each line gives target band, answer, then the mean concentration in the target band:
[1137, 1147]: 1.66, 1.59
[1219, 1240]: -2.58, 2.47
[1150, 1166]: 1.95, 1.72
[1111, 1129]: 0.20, 1.8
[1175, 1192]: 2.66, 1.72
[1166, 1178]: 0.65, 1.89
